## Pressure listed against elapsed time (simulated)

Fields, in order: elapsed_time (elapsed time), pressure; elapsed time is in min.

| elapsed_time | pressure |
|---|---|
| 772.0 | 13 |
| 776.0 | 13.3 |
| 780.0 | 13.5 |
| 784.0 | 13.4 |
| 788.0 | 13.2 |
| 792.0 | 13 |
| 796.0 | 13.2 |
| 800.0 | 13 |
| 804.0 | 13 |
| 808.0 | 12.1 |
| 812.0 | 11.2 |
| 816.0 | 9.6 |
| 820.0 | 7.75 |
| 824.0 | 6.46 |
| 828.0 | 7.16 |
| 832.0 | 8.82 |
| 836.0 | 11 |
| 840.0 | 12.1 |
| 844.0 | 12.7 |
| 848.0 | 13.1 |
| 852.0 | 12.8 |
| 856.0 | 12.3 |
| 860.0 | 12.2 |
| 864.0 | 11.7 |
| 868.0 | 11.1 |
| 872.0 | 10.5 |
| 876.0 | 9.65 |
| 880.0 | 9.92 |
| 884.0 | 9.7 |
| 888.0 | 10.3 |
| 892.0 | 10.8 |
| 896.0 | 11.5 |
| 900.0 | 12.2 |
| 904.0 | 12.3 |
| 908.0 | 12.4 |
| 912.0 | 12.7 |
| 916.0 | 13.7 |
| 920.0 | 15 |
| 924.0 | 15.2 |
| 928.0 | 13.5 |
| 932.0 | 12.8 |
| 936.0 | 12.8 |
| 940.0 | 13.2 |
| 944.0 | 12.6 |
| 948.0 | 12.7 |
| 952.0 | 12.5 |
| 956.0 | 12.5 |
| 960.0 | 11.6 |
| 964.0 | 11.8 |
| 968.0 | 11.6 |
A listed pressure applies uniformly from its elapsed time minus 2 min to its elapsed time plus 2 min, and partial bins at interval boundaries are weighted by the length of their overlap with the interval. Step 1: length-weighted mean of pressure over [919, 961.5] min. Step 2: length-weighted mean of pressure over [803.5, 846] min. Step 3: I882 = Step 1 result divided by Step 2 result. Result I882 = 1.30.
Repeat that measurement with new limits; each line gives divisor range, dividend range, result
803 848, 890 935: 1.26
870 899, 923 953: 1.26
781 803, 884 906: 0.86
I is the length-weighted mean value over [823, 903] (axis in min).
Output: 10.9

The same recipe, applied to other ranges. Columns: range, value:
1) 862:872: 11.2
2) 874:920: 11.5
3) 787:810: 12.9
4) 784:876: 11.3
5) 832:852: 11.9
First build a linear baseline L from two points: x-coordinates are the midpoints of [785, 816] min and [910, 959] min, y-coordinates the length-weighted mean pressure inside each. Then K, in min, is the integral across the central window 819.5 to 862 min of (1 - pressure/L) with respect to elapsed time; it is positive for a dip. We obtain 6.84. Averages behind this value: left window 12.5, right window 13.2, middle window 10.7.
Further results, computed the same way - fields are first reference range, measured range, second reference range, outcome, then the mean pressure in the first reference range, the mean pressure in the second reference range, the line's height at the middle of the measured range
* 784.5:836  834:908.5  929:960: 1.1 min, 10.8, 12.7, 11.7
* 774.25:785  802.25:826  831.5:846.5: 4.5 min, 13.4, 11.5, 12.3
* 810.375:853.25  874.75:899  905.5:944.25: 3.4 min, 10.2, 13.4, 12.1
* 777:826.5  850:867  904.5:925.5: 0.6 min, 11.6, 13.7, 12.6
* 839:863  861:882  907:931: 3.6 min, 12.5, 13.8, 12.9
